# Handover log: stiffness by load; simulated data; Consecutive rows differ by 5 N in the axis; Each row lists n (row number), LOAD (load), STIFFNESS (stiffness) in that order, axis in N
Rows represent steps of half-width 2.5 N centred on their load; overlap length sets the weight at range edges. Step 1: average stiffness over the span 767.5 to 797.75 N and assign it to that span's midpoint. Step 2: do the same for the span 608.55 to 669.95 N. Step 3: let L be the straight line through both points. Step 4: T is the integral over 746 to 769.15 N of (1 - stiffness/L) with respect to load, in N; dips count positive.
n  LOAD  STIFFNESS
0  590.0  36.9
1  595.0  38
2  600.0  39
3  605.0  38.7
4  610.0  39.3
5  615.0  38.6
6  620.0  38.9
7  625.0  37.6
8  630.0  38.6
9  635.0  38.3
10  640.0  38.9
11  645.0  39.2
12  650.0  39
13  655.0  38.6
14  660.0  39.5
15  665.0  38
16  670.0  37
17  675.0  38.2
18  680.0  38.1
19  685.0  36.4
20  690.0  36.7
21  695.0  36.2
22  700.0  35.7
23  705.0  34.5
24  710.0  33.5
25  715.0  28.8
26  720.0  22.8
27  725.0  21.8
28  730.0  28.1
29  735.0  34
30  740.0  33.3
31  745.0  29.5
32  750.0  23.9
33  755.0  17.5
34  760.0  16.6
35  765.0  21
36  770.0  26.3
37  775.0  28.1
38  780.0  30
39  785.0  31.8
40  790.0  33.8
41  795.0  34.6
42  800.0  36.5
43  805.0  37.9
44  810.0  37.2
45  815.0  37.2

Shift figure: 8.2 N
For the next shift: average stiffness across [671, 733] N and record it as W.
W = 32.7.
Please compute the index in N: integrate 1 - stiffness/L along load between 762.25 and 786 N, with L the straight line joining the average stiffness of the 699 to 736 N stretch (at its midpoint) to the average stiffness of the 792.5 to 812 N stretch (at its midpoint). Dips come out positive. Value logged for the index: 5.0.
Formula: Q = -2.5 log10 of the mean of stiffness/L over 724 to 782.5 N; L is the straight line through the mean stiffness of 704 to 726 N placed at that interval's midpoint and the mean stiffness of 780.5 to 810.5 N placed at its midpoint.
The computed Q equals 0.20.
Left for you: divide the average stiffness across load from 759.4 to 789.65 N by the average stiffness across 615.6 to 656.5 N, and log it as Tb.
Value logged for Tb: 0.69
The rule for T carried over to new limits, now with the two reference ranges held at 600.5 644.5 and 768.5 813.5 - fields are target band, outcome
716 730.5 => 4.6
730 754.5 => 4.1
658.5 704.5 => -0.5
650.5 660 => -0.3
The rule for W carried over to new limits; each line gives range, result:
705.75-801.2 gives 28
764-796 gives 29.5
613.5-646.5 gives 38.6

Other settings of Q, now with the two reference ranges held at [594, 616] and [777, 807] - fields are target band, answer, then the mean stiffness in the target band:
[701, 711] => 0.057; 34.3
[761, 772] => 0.464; 22.6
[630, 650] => -0.026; 38.8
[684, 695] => 0.003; 36.5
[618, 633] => -0.003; 38.3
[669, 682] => -0.026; 37.8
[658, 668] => -0.039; 38.6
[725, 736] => 0.237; 28.5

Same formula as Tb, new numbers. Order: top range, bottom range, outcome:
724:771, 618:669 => 0.65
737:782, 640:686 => 0.66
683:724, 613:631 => 0.85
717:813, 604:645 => 0.74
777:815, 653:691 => 0.92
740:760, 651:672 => 0.62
